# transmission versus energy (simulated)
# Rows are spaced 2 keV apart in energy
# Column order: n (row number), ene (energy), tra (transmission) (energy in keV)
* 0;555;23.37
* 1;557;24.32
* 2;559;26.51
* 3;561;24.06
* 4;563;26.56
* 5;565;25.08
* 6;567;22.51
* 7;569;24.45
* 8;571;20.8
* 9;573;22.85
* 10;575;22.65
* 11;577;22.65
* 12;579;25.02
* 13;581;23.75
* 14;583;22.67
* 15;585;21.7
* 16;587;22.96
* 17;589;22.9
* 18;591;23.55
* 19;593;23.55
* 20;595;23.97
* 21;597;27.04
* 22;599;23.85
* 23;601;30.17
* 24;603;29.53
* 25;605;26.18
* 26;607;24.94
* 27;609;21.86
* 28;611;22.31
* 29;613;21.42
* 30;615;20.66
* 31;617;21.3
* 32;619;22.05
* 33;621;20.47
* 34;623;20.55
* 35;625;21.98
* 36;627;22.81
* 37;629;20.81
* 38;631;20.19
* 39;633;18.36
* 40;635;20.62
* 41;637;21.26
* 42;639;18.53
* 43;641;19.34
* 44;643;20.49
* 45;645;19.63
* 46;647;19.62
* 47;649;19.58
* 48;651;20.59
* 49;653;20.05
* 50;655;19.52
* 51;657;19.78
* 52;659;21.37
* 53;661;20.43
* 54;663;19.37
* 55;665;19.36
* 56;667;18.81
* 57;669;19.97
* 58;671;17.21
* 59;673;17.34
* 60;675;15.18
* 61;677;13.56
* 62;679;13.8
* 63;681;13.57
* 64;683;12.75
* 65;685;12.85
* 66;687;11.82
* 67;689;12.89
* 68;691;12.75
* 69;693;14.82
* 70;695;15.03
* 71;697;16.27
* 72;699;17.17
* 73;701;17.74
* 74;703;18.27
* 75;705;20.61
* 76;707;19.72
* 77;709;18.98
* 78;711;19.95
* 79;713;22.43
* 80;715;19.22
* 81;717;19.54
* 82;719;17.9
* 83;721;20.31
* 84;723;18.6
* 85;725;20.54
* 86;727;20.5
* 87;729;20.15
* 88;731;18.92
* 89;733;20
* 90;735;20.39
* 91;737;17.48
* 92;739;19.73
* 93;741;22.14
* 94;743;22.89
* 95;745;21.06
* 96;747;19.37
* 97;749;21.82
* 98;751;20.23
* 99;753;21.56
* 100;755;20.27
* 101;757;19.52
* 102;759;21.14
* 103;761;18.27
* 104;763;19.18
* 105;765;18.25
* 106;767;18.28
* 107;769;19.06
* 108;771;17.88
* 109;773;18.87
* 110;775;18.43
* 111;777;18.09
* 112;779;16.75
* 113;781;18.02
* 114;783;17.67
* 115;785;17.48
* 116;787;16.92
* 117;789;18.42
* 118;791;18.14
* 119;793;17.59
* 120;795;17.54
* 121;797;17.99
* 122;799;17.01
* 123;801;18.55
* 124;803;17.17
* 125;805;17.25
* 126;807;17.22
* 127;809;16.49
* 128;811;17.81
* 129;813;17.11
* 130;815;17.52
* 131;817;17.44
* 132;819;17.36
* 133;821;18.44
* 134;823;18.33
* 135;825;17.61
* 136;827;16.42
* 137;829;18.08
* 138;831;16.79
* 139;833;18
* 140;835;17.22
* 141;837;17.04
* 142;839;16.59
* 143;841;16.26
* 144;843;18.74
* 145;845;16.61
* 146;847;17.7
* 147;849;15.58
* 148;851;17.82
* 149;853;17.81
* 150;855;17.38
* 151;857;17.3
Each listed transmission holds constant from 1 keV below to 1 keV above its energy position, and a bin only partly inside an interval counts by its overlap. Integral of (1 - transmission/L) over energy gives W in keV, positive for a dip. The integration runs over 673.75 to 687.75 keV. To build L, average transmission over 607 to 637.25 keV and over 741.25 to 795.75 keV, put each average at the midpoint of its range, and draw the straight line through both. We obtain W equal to 4.7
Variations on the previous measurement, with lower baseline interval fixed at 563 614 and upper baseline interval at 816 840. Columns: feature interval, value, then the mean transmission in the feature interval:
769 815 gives 1.86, 17.7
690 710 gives 3.62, 17.1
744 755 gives -0.66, 20.8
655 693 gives 9.43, 16.3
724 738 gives 0.27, 19.7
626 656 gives 3.27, 20.1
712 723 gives 0.38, 19.8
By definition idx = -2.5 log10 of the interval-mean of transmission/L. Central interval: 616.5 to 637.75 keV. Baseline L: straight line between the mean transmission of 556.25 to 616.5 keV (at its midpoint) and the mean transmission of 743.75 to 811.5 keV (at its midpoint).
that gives 0.094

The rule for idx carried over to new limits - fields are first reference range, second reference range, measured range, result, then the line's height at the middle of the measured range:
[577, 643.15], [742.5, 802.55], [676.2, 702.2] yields 0.41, 20.8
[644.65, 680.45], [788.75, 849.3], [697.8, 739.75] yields -0.07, 18.1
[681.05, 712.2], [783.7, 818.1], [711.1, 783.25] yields -0.17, 16.8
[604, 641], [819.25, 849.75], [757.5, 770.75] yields -0.02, 18.7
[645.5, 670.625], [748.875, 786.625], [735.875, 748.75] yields -0.08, 19.1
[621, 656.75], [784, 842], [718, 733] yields -0.04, 18.8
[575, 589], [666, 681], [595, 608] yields -0.23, 21.6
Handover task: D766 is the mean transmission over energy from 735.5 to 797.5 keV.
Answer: 19.1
